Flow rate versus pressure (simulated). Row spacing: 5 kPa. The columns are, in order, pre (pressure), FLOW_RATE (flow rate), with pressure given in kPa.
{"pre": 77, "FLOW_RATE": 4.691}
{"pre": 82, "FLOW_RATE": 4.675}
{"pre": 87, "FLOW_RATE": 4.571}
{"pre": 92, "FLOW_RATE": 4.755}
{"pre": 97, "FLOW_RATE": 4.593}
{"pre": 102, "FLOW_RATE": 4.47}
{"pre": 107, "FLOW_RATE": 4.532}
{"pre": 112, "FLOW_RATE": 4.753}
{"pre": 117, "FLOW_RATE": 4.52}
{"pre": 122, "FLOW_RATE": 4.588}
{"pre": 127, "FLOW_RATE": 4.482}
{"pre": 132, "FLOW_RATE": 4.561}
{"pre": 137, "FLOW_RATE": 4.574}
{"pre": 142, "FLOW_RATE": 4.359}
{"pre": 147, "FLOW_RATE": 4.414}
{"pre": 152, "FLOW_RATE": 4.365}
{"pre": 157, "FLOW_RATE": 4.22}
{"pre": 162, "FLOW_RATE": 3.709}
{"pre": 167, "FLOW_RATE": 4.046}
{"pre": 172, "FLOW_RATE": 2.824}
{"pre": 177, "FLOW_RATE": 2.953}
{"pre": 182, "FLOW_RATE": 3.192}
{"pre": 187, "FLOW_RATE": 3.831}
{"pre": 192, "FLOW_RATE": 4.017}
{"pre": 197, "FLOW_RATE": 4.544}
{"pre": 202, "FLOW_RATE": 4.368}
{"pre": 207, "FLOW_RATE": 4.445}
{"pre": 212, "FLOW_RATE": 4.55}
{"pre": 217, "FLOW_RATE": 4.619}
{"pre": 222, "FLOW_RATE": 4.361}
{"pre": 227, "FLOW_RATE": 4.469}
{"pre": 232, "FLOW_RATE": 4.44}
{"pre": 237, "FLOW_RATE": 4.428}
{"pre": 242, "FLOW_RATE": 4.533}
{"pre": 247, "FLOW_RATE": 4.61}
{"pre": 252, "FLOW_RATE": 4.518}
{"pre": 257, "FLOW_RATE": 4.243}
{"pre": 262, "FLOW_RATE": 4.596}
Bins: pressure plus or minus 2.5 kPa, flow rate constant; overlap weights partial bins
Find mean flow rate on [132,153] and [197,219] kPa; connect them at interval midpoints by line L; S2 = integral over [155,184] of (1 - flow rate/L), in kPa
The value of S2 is 6.4 kPa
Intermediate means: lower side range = 4.45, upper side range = 4.5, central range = 3.48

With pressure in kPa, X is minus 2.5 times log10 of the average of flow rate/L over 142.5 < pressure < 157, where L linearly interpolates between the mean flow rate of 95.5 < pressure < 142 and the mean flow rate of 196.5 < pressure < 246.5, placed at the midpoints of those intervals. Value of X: 0.04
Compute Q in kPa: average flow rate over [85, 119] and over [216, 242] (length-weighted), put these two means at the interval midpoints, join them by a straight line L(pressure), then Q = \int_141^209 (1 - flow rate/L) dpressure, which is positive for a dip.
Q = 8.8 kPa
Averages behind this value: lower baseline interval 4.6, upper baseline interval 4.46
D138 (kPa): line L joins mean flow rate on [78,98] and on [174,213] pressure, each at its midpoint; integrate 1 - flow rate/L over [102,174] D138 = 0.50 kPa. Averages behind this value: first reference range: 4.66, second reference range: 3.95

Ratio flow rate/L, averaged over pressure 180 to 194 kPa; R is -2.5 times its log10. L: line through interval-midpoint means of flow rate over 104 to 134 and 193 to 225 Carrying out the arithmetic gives 0.21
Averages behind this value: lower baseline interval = 4.57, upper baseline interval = 4.46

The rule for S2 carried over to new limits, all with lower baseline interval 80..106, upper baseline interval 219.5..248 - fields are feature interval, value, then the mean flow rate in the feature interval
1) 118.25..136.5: 0.1 kPa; 4.55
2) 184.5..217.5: 1.3 kPa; 4.32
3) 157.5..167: 1.3 kPa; 3.91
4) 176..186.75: 3.0 kPa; 3.25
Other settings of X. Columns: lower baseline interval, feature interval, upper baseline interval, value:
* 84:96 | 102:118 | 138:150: -0.01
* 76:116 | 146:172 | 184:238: 0.12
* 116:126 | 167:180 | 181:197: 0.27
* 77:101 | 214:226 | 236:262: 0.00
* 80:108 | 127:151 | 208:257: 0.02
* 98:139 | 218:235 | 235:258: 0.01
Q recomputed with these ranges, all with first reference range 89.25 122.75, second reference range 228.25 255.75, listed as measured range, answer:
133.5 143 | 0.2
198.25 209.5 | 0.3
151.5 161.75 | 0.9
